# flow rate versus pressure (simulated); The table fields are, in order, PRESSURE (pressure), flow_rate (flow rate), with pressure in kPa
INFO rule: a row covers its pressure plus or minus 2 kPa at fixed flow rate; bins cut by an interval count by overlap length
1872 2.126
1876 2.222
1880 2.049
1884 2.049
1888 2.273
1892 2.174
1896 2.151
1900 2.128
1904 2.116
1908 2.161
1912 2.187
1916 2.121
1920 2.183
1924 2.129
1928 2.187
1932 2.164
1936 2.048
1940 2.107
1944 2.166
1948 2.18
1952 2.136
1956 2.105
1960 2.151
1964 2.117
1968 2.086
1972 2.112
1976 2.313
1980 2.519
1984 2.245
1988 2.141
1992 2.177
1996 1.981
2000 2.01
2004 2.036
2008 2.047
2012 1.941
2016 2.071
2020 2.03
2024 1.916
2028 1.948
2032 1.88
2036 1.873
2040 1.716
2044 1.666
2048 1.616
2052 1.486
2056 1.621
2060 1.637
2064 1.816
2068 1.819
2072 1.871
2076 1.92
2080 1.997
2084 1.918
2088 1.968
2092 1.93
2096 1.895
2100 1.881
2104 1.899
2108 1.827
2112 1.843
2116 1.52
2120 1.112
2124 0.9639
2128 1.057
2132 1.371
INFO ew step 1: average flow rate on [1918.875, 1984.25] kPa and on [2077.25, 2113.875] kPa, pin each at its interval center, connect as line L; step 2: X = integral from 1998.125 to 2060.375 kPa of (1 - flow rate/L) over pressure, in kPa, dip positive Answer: 5.6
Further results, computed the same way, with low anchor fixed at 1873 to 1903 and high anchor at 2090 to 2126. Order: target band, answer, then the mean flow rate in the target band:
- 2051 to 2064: 1.04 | 1.62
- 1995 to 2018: -1.65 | 2.02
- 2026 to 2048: 0.17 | 1.8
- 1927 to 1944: -0.72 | 2.13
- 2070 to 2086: -1.92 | 1.93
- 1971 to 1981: -1.88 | 2.31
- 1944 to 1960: -1.13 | 2.14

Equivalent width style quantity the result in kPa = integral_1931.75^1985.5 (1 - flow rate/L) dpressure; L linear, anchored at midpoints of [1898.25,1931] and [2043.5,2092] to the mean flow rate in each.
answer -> -3.4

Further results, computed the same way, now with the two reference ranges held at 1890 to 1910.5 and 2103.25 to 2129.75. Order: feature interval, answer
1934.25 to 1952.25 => -1.1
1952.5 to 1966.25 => -1.2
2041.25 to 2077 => -1.8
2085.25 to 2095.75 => -2.8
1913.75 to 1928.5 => -0.5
